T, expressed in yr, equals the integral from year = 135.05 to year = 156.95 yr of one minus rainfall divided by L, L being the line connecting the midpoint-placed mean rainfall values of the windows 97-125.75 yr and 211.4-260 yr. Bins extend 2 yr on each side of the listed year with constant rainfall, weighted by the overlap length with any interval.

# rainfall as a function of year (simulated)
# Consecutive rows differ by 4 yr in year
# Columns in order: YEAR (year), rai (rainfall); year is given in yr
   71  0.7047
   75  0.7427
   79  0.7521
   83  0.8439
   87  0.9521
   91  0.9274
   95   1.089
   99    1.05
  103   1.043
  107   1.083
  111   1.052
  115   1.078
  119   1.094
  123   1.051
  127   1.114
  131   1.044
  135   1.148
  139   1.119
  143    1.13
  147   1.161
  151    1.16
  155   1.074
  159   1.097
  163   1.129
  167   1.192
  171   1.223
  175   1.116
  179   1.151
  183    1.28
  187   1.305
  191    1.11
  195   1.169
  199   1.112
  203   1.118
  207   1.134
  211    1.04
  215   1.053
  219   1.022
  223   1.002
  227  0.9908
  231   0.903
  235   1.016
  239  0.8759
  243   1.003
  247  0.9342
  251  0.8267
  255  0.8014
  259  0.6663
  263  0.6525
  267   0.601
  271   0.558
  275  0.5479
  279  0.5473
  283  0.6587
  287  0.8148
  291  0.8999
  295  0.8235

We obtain -2.2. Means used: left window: 1.07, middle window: 1.13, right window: 0.934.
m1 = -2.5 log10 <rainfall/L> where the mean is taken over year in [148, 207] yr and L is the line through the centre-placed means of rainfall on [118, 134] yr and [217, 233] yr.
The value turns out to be -0.131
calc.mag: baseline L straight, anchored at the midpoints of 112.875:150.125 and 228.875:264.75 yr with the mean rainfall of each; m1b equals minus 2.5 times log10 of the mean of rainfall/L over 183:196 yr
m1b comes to -0.23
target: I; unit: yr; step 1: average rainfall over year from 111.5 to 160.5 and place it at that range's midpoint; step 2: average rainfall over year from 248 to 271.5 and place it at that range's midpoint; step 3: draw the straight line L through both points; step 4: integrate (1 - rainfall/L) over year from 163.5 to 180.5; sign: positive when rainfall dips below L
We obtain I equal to -3.1 yr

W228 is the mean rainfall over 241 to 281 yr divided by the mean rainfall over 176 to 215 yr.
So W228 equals 0.62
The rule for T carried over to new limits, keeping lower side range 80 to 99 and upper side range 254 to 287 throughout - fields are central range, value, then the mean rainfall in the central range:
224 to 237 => -4.92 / 0.972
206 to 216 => -4.49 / 1.07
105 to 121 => -2.90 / 1.08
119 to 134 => -3.22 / 1.08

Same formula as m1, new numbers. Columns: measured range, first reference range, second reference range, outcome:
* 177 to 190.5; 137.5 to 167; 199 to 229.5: -0.13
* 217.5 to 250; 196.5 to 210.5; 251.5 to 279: -0.10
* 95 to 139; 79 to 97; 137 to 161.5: -0.06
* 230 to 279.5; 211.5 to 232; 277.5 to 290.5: 0.11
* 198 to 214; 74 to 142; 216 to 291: -0.25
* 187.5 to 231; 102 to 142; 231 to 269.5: -0.19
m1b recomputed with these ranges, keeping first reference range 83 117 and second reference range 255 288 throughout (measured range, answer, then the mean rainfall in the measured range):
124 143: -0.17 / 1.11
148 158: -0.23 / 1.12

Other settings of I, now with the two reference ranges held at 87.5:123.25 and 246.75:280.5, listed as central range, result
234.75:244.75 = -3.1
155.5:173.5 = -4.9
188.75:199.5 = -3.9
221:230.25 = -2.7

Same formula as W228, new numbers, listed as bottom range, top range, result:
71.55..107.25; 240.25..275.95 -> 0.80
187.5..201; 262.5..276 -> 0.51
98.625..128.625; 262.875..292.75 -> 0.61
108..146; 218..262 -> 0.83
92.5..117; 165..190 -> 1.14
